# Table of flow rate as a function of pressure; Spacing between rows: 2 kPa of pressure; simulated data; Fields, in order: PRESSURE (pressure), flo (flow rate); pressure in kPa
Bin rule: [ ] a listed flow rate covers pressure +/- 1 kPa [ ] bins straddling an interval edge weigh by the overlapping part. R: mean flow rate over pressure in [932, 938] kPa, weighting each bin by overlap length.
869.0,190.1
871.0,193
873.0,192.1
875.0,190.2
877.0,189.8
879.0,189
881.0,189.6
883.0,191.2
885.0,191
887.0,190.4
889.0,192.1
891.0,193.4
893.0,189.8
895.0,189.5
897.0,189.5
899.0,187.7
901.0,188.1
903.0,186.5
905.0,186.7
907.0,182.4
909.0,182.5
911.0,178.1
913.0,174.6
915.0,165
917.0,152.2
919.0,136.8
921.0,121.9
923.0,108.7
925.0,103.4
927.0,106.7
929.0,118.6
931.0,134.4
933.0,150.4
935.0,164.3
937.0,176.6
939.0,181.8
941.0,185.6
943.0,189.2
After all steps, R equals 164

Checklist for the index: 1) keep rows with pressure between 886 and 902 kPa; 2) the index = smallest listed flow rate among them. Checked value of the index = 187.7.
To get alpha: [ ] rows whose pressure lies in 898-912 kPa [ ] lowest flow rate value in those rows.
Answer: 178.1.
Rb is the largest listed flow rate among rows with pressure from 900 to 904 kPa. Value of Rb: 188.1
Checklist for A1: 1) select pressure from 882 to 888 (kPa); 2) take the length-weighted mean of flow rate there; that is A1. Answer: 191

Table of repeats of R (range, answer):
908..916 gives 175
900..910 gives 185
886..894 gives 191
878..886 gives 190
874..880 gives 190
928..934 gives 134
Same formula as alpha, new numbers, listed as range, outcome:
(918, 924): 108.7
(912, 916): 165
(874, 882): 189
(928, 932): 118.6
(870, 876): 190.2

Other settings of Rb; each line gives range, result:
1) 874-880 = 190.2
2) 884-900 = 193.4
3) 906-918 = 182.5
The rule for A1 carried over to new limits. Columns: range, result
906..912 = 181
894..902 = 189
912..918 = 164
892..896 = 190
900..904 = 187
